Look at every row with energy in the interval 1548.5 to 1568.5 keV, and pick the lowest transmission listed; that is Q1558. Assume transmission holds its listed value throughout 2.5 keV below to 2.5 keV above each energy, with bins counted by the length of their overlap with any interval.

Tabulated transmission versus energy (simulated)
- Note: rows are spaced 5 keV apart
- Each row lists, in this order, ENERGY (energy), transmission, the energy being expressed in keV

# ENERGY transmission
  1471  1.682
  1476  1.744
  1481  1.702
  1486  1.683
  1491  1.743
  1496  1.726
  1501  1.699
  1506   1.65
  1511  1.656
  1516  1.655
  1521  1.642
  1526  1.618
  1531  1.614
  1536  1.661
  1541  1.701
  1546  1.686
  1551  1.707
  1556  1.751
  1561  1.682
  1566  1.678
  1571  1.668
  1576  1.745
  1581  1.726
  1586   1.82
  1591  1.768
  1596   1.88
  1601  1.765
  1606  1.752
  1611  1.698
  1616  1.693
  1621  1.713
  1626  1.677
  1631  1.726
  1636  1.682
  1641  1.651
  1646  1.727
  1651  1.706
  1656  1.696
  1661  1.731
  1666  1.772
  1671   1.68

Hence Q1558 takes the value 1.678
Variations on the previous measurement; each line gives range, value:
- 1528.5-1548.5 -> 1.614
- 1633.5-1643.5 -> 1.651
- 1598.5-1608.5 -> 1.752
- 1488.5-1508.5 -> 1.65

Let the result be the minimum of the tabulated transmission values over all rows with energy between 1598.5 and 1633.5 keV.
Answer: 1.677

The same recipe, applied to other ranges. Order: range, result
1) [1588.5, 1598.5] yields 1.768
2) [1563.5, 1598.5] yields 1.668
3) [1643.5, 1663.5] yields 1.696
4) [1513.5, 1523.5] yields 1.642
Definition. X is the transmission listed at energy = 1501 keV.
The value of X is 1.699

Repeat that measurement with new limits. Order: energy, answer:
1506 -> 1.65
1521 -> 1.642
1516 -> 1.655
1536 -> 1.661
